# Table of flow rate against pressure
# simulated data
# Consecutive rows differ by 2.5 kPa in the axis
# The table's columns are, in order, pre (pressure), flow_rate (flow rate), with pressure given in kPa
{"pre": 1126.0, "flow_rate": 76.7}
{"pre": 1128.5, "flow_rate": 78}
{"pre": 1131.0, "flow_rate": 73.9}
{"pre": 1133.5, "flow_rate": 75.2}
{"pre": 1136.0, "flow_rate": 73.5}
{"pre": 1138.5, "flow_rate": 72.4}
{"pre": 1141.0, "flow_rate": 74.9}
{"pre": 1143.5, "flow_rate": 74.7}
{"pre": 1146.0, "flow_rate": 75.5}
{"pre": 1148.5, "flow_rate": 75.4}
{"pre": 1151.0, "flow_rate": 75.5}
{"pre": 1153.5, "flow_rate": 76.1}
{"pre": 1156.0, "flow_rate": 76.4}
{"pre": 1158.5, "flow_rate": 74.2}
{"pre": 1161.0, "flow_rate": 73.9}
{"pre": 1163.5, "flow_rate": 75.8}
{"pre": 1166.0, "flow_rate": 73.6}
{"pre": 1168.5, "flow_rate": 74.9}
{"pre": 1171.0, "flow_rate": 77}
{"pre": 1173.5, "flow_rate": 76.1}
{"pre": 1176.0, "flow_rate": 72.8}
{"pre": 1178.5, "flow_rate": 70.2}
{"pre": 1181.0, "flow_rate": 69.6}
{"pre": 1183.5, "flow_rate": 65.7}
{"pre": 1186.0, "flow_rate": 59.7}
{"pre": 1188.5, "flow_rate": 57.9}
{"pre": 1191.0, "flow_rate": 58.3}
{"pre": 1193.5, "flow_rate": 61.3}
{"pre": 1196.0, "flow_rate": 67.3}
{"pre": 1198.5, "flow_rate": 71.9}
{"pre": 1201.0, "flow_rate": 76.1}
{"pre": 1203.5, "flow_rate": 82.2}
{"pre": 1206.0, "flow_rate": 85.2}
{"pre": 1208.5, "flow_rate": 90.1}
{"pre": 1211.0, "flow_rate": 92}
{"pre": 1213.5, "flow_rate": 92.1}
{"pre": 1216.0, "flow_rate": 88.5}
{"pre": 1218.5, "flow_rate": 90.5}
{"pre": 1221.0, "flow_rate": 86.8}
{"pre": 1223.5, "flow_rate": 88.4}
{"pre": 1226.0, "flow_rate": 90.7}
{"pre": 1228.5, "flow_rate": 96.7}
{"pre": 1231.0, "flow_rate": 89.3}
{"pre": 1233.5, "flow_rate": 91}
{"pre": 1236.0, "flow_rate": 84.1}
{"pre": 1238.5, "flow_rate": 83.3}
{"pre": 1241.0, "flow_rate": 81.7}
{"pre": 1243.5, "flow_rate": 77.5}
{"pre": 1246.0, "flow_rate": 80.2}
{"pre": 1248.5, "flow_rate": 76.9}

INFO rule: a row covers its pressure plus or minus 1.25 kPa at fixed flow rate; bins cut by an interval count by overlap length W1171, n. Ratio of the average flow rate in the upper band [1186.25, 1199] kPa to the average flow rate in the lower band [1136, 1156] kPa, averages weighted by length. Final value 0.83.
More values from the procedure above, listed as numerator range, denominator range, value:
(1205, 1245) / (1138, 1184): 1.19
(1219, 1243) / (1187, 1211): 1.20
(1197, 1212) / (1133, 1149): 1.11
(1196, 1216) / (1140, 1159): 1.11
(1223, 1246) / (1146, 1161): 1.15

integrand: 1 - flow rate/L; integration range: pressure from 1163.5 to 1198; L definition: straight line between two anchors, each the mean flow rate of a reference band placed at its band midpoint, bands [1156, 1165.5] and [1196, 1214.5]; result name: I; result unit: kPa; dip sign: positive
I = 4.4 kPa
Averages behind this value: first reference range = 74.8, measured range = 68.4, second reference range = 83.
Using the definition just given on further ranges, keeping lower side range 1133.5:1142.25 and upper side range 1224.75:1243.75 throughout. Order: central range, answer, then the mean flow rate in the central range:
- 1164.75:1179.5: 0.8 kPa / 74.2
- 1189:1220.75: 1.5 kPa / 79.3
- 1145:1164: 0.2 kPa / 75.3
